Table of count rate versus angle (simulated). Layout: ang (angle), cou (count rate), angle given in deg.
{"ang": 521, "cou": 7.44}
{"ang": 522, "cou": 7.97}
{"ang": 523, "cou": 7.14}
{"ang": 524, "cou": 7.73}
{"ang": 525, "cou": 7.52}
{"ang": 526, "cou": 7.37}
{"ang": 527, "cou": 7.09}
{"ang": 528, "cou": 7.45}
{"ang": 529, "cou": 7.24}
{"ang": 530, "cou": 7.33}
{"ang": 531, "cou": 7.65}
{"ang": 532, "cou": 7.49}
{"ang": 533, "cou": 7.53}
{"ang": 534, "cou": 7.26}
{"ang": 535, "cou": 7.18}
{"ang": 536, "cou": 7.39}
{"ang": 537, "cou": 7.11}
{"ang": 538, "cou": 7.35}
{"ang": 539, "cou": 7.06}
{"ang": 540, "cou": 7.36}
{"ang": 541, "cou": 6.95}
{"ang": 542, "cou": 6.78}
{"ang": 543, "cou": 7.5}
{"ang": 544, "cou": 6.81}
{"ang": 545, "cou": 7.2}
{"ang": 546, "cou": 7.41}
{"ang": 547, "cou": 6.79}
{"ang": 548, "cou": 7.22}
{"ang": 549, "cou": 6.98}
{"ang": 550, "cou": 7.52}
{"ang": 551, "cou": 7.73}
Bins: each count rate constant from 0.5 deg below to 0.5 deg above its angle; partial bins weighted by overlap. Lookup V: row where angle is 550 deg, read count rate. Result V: 7.52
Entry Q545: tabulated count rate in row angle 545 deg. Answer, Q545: 7.2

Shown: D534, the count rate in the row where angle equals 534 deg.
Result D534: 7.26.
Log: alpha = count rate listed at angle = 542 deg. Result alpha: 6.78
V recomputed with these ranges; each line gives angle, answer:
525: 7.52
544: 6.81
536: 7.39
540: 7.36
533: 7.53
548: 7.22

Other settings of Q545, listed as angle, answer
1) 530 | 7.33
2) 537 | 7.11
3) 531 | 7.65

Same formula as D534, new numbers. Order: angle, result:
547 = 6.79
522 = 7.97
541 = 6.95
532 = 7.49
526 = 7.37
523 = 7.14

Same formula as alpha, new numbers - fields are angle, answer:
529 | 7.24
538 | 7.35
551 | 7.73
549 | 6.98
